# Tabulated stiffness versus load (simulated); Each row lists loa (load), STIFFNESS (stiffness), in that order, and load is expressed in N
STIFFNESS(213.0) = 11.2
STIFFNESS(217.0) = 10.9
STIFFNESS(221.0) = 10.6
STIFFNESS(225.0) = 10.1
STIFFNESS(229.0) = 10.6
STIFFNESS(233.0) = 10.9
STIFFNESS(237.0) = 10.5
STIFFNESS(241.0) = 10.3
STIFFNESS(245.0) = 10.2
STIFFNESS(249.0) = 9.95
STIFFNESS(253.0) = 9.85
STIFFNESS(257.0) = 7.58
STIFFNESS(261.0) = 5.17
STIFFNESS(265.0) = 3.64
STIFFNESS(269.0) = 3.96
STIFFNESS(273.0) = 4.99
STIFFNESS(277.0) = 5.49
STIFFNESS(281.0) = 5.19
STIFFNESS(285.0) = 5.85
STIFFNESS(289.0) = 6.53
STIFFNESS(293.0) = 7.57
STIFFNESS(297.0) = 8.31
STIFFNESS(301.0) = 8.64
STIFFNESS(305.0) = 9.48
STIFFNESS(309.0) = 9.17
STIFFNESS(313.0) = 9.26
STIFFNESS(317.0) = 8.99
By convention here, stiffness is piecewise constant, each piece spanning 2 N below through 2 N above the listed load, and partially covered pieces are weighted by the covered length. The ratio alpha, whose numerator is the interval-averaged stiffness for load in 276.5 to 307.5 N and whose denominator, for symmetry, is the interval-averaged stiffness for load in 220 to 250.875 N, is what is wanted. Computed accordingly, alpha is 0.70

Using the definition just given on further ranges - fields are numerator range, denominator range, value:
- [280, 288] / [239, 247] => 0.55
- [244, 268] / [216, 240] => 0.71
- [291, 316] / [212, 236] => 0.82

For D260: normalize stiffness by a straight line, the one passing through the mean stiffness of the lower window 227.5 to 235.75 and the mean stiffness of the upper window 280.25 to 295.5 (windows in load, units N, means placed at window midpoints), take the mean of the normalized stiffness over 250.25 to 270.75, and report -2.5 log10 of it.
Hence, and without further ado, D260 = 0.36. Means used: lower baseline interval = 10.7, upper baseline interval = 6.44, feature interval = 6.21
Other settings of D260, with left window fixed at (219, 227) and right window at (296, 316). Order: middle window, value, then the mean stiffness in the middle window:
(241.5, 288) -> 0.41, 6.66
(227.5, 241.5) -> -0.05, 10.6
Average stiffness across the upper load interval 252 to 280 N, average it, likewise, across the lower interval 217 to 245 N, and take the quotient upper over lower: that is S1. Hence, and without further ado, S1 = 0.54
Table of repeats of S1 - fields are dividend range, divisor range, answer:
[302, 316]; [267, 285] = 1.84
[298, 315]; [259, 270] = 2.12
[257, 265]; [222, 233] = 0.51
